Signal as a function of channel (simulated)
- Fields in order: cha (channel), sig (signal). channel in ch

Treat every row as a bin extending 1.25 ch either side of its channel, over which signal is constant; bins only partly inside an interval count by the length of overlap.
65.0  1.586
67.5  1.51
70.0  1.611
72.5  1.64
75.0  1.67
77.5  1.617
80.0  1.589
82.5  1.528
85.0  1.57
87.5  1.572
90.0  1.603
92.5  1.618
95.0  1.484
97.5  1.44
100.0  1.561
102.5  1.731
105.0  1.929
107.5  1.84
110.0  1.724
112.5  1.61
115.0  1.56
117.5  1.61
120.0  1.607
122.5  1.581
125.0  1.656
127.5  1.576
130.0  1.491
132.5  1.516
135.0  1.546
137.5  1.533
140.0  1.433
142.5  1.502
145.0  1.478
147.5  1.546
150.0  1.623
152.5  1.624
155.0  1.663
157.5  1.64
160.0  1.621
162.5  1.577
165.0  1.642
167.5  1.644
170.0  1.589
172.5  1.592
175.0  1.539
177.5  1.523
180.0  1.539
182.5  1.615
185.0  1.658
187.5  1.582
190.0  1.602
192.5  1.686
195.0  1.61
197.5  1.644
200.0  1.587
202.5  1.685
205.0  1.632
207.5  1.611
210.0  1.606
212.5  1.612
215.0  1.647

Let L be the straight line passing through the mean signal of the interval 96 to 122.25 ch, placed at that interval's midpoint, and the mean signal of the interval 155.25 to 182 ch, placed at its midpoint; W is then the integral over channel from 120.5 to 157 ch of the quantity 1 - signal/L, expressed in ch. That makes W 1.5 ch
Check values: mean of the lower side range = 1.66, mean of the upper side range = 1.59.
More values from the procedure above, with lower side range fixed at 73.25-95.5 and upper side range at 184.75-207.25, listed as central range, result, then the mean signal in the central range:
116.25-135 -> 0.34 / 1.57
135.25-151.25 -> 0.89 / 1.52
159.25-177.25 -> 0.26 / 1.6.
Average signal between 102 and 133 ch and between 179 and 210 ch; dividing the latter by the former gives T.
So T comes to 1.0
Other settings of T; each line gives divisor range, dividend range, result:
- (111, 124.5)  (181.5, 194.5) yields 1.02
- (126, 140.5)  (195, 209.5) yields 1.07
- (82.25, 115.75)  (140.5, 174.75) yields 0.98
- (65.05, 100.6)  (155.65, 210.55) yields 1.02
